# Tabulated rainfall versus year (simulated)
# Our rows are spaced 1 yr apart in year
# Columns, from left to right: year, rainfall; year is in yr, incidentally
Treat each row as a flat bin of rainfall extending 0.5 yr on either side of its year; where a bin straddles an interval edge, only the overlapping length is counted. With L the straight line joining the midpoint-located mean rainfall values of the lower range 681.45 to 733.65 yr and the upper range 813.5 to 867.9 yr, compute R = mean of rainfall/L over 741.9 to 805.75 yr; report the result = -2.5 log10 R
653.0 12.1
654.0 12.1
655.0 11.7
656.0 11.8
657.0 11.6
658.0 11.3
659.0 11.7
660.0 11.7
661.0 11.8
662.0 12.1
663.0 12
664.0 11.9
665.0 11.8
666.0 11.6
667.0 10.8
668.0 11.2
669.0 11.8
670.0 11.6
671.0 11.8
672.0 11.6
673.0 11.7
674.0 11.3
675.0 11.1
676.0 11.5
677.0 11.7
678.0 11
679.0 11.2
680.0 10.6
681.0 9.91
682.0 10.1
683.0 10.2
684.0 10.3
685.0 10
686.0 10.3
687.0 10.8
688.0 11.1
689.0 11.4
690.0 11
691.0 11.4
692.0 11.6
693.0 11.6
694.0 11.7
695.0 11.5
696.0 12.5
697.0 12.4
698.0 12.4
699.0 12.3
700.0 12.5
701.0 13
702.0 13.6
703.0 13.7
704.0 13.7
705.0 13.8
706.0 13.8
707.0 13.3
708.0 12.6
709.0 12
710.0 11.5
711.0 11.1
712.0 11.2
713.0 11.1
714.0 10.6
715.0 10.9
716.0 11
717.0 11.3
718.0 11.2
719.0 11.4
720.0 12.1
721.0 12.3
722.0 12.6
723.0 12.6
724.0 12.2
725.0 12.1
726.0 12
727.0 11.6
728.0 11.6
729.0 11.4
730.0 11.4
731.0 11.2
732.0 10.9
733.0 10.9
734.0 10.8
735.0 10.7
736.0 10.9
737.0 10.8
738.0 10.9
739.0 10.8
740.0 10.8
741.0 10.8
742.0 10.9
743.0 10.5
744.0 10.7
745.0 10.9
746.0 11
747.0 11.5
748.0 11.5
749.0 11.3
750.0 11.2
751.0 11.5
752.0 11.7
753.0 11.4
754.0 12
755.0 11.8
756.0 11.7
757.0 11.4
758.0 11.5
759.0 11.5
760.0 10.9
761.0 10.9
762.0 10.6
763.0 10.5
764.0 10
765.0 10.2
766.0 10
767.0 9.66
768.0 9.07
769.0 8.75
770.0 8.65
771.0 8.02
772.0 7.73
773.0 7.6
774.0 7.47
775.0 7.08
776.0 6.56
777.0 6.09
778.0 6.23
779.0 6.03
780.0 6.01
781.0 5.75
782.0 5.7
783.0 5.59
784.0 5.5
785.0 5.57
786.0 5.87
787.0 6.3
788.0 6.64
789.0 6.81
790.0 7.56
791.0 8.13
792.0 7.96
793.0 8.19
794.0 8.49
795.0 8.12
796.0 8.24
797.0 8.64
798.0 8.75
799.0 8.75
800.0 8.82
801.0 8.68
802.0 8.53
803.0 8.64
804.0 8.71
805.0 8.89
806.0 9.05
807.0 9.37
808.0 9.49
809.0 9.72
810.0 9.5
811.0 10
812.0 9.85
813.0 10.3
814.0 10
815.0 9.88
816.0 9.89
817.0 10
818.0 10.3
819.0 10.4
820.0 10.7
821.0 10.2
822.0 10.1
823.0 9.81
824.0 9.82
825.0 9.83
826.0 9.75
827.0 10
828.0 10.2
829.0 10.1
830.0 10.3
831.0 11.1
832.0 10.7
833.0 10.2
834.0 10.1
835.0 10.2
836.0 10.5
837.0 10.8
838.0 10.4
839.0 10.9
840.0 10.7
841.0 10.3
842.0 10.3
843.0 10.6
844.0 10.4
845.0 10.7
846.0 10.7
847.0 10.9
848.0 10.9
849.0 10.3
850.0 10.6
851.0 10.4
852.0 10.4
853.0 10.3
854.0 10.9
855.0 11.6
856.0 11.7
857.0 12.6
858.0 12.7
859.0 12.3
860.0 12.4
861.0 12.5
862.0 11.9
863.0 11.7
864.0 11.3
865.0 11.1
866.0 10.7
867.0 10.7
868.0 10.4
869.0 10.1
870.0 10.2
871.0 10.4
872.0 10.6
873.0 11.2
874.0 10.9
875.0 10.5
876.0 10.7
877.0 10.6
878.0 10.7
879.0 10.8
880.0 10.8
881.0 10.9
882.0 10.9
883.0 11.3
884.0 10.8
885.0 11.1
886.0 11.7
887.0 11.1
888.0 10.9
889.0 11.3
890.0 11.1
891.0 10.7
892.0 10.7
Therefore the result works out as 0.25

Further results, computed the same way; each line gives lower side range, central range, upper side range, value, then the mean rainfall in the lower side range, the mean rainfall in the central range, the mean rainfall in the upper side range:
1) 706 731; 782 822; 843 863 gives 0.310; 11.7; 8.6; 11.3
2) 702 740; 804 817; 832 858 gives 0.145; 11.7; 9.64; 10.7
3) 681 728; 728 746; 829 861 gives 0.064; 11.8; 10.9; 10.9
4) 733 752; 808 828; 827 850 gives 0.065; 11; 9.99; 10.5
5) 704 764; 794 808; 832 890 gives 0.268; 11.4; 8.73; 10.9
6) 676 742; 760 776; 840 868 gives 0.248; 11.6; 9.06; 11.1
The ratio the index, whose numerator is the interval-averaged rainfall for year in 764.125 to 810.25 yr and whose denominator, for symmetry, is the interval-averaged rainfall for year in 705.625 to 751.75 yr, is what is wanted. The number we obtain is 0.69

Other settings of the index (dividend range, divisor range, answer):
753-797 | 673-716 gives 0.72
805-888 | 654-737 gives 0.91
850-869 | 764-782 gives 1.47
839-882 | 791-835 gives 1.15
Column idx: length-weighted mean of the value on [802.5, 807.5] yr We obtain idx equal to 8.93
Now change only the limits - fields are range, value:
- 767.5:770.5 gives 8.82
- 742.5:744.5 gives 10.6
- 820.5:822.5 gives 10.1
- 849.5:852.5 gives 10.5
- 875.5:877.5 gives 10.6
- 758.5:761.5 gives 11.1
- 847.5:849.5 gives 10.6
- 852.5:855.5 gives 10.9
